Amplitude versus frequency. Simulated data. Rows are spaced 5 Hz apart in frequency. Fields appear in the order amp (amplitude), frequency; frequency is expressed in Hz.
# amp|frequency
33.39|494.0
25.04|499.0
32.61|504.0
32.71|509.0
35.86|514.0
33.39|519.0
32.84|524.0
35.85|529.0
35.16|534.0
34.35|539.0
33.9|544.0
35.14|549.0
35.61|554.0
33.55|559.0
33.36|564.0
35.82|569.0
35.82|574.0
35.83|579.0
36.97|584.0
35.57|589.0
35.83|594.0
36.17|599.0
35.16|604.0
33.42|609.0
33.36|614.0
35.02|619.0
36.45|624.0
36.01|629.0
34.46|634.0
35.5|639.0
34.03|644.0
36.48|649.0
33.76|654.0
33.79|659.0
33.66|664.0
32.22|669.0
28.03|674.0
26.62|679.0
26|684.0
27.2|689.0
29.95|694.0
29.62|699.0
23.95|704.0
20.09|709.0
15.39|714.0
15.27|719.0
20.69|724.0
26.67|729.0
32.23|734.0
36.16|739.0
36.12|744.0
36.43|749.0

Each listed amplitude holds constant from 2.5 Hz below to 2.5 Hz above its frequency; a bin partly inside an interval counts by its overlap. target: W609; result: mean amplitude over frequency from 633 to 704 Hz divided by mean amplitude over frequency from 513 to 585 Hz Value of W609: 0.90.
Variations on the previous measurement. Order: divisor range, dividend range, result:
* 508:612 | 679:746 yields 0.75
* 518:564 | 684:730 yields 0.68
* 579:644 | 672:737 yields 0.70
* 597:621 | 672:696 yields 0.80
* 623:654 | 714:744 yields 0.74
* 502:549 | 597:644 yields 1.02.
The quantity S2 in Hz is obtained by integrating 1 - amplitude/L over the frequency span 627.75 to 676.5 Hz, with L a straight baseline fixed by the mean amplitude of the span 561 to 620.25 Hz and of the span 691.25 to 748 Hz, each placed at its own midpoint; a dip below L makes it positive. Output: -4.4 Hz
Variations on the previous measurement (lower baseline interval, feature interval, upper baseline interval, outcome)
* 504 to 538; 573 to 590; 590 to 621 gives -0.71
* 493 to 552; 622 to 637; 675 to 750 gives -3.05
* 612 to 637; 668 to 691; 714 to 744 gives 2.00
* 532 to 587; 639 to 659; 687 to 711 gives -3.61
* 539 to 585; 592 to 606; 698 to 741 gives -1.42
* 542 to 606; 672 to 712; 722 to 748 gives 7.26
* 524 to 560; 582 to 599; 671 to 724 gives -2.55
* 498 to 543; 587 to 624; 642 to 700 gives -3.48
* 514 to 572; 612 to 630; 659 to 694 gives -2.11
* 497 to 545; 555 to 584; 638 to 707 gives -2.43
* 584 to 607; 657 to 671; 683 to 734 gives -2.31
